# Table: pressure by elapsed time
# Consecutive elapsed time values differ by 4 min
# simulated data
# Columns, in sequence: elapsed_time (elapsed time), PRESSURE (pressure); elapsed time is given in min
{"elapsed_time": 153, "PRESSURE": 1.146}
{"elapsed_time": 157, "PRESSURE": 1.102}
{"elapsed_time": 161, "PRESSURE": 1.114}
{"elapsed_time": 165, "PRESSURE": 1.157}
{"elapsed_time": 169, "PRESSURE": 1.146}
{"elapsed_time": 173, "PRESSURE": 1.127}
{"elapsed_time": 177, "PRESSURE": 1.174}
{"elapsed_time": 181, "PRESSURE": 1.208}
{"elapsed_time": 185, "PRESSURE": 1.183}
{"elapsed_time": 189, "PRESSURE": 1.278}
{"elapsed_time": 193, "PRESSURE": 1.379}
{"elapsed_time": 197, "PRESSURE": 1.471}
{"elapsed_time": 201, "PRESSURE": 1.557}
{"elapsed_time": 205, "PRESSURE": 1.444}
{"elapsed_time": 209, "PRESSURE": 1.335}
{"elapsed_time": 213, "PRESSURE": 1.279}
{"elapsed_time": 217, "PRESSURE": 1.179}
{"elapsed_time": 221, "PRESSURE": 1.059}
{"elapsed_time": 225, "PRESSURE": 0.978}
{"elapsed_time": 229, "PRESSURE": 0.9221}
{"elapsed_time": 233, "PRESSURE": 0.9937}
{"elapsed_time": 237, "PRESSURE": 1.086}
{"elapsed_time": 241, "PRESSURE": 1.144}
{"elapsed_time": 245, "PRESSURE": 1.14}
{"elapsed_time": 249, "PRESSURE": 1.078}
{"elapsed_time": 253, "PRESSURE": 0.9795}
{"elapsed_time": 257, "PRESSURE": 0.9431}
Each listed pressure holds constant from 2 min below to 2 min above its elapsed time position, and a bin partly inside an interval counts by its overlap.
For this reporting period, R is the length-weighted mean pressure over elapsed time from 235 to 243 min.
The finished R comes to 1.11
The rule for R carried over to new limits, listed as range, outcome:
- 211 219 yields 1.23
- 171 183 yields 1.17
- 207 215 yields 1.31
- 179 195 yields 1.26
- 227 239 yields 1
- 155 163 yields 1.11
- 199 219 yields 1.36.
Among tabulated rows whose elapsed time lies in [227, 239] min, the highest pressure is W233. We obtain 1.086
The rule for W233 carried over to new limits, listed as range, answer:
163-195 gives 1.379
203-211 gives 1.444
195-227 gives 1.557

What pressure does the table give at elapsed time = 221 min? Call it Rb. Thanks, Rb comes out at 1.059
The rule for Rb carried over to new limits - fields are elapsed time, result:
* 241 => 1.144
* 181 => 1.208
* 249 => 1.078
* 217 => 1.179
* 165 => 1.157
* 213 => 1.279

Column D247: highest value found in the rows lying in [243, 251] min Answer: 1.14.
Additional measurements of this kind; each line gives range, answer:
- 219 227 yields 1.059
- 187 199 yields 1.471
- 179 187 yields 1.208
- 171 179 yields 1.174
